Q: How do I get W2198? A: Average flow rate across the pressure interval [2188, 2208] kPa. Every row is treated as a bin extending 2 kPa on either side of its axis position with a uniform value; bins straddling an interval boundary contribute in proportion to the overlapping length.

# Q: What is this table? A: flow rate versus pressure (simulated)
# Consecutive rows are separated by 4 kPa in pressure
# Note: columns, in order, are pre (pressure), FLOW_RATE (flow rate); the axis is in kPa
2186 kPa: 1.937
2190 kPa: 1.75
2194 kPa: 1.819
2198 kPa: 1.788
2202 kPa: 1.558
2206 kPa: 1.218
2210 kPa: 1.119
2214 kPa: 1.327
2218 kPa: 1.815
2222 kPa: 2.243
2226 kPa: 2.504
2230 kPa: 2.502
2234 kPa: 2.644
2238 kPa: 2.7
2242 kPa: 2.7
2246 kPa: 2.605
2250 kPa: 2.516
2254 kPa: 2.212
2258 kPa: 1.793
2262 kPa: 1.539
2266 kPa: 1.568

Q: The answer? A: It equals 1.63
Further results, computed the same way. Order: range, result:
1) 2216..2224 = 2.03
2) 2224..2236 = 2.55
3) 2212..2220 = 1.57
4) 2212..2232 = 2.08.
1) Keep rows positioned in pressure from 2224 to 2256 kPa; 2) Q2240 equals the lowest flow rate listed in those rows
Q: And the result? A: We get 2.212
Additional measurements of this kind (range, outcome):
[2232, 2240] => 2.644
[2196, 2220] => 1.119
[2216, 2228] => 1.815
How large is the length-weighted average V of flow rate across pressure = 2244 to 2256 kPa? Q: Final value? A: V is 2.44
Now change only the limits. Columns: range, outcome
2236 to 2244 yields 2.7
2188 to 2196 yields 1.78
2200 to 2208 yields 1.39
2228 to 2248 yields 2.63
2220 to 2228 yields 2.37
